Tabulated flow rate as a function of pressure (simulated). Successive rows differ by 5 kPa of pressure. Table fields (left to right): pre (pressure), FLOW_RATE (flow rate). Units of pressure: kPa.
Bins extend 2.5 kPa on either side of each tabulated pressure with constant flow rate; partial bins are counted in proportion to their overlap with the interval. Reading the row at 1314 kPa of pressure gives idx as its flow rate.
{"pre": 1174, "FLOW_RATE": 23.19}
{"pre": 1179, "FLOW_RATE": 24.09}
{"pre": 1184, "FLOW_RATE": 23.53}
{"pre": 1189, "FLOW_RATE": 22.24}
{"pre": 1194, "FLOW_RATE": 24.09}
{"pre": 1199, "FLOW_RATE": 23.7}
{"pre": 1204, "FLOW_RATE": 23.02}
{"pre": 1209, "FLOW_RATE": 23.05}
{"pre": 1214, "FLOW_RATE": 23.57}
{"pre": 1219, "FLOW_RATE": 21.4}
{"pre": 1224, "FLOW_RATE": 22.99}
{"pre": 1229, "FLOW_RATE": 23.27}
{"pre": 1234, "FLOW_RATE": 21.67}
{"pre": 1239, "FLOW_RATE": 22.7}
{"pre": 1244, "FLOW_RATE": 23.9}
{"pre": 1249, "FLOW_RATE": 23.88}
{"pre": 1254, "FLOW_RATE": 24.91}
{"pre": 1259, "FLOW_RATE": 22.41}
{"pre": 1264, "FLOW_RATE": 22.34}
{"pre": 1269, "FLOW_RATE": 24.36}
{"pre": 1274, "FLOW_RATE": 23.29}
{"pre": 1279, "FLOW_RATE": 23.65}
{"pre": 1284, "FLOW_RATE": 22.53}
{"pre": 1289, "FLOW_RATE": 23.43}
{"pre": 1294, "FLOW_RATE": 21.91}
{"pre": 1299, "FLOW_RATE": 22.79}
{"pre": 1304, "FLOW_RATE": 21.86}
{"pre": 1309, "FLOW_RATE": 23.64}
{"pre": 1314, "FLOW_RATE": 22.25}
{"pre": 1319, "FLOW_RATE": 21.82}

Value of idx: 22.25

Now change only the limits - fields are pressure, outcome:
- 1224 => 22.99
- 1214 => 23.57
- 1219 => 21.4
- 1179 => 24.09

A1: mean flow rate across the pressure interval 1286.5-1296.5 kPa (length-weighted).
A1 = 22.7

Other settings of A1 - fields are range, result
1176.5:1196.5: 23.5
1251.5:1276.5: 23.5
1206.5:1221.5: 22.7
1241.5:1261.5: 23.8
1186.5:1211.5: 23.2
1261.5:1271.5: 23.4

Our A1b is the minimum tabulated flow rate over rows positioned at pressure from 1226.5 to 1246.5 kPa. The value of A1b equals 21.67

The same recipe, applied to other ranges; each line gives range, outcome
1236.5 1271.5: 22.34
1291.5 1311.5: 21.86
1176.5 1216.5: 22.24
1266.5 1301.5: 21.91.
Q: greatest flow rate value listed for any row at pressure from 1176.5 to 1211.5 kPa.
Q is 24.09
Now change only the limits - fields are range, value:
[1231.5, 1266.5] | 24.91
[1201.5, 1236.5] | 23.57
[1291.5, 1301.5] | 22.79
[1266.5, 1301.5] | 24.36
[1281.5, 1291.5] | 23.43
